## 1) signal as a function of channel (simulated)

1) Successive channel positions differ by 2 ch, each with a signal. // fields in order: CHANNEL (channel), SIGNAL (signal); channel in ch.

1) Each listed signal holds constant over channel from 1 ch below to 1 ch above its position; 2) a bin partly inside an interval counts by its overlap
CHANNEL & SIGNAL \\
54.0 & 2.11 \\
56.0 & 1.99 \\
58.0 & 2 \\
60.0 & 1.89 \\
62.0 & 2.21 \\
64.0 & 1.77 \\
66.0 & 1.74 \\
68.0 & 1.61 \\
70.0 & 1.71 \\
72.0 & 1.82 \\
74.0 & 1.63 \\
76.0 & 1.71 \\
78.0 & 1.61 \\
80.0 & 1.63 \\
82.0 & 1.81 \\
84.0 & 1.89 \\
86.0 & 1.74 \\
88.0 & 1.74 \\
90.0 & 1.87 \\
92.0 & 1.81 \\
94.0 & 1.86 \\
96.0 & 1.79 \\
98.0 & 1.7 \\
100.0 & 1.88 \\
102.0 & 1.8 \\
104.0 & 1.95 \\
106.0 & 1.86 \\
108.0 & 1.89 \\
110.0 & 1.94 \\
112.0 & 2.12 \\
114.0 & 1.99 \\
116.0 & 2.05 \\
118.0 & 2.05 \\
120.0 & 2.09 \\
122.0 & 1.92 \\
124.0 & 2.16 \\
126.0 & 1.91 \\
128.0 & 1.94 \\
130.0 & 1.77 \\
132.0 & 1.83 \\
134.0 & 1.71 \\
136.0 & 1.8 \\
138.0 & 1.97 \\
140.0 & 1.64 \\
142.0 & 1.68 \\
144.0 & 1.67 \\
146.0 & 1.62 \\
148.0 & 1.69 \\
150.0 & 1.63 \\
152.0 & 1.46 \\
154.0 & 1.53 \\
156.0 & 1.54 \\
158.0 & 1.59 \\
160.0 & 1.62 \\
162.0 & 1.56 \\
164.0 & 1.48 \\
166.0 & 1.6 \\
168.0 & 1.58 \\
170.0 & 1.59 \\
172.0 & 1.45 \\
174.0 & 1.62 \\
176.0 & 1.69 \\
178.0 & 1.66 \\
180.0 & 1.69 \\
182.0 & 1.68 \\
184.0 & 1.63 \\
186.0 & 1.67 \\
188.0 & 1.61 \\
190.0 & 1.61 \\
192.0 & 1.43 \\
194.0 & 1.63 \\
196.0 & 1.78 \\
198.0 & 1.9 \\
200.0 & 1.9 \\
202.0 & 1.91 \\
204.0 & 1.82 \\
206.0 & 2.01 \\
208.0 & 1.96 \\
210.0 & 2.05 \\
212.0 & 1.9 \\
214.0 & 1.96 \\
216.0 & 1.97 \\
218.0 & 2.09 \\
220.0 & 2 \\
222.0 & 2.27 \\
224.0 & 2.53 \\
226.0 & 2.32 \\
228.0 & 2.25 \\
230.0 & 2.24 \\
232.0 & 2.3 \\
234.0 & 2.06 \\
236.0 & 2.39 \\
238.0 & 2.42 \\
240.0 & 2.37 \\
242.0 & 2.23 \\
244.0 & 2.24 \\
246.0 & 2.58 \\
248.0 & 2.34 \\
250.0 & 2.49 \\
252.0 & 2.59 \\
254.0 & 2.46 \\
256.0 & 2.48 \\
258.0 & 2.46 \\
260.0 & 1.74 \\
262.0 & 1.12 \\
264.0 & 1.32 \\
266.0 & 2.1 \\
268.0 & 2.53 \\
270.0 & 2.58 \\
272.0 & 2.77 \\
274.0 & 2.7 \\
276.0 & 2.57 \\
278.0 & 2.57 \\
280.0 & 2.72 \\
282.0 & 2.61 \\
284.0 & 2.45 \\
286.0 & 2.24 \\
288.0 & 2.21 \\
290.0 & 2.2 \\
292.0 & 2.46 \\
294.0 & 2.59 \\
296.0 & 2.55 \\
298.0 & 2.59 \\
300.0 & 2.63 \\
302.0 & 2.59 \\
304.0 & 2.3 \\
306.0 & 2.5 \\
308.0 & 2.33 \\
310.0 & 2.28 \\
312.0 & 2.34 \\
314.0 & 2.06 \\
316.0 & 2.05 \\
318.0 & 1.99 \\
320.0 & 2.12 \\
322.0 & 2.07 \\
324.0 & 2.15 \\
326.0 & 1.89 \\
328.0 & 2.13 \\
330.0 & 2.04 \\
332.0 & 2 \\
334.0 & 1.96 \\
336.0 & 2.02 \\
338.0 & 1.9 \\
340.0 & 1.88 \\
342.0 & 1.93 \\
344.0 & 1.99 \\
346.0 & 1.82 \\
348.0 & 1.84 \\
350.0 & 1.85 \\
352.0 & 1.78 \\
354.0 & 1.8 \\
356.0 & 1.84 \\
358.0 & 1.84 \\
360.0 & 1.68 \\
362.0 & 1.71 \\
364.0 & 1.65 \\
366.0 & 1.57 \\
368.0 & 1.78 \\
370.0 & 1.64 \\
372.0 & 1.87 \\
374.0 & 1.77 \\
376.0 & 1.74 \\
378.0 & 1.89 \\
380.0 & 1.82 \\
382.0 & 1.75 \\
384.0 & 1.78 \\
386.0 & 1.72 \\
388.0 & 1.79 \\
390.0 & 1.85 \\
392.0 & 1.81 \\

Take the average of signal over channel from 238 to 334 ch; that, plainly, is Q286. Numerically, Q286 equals 2.3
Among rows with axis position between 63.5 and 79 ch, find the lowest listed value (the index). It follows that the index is 1.61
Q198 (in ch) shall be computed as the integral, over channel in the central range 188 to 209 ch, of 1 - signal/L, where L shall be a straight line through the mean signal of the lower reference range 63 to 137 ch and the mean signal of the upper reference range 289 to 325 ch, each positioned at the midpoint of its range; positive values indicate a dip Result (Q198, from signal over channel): 2.89 ch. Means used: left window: 1.84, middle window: 1.79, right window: 2.32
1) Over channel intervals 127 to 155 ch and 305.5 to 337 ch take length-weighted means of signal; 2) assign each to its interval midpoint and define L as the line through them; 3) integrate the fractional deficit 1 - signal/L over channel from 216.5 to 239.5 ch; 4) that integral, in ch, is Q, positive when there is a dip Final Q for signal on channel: -4.2 ch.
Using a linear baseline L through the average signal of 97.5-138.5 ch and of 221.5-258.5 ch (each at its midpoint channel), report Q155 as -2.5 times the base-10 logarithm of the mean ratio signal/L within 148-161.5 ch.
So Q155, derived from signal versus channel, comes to 0.29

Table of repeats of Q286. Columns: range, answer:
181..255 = 2.07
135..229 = 1.77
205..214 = 1.98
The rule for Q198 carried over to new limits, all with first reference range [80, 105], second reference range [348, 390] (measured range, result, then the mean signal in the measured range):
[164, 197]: 3.35 ch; 1.62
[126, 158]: 1.82 ch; 1.7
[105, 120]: -1.52 ch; 1.99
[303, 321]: -4.48 ch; 2.22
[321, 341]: -2.60 ch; 2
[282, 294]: -3.91 ch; 2.36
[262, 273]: -2.30 ch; 2.16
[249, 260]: -3.95 ch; 2.43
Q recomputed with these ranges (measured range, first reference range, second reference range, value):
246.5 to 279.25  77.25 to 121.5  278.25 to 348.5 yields -2.6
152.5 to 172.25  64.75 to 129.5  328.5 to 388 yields 3.1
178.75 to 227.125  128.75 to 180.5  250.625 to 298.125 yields 1.2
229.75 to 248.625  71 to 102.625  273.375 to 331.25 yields -1.3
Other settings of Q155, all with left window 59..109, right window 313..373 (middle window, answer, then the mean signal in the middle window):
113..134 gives -0.085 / 1.96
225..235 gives -0.204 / 2.23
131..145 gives 0.037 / 1.76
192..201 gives 0.047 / 1.76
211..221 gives -0.078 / 1.98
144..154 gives 0.141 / 1.6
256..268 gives -0.006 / 1.87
